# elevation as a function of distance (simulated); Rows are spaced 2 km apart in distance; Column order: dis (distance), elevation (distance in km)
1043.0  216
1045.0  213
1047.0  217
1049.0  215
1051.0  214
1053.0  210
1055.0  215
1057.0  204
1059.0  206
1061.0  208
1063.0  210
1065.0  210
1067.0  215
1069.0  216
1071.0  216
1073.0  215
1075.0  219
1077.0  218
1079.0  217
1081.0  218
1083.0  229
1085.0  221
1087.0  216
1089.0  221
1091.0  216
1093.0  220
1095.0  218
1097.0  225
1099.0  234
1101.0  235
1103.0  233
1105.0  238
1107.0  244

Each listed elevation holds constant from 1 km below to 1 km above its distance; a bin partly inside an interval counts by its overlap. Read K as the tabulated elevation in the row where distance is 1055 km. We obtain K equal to 215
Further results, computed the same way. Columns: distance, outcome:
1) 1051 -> 214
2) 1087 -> 216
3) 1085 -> 221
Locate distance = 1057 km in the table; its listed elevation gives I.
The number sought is 204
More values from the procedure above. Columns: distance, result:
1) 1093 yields 220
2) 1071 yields 216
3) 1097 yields 225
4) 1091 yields 216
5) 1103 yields 233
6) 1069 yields 216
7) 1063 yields 210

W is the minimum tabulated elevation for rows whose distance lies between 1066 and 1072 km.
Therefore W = 215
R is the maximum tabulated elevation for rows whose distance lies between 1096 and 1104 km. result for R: 235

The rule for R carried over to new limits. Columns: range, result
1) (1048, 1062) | 215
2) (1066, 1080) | 219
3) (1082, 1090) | 229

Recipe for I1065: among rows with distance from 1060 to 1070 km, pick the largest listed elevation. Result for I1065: 216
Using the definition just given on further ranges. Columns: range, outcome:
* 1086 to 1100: 234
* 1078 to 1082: 218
